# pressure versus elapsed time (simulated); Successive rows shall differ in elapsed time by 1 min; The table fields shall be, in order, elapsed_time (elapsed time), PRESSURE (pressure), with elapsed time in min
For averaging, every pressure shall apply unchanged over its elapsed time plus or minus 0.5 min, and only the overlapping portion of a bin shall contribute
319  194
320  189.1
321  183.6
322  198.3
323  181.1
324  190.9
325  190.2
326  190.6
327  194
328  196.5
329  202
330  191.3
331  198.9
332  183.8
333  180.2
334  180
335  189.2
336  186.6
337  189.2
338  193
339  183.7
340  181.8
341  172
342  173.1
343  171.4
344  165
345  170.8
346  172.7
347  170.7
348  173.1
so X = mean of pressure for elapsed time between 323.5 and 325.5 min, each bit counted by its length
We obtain 191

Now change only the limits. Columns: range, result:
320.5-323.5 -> 188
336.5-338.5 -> 191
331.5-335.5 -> 183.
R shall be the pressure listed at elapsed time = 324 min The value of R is 190.9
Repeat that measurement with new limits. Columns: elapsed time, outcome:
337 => 189.2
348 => 173.1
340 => 181.8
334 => 180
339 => 183.7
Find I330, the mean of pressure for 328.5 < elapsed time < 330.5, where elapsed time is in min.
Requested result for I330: 197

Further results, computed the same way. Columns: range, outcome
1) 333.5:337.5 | 186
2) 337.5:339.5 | 188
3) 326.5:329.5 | 198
